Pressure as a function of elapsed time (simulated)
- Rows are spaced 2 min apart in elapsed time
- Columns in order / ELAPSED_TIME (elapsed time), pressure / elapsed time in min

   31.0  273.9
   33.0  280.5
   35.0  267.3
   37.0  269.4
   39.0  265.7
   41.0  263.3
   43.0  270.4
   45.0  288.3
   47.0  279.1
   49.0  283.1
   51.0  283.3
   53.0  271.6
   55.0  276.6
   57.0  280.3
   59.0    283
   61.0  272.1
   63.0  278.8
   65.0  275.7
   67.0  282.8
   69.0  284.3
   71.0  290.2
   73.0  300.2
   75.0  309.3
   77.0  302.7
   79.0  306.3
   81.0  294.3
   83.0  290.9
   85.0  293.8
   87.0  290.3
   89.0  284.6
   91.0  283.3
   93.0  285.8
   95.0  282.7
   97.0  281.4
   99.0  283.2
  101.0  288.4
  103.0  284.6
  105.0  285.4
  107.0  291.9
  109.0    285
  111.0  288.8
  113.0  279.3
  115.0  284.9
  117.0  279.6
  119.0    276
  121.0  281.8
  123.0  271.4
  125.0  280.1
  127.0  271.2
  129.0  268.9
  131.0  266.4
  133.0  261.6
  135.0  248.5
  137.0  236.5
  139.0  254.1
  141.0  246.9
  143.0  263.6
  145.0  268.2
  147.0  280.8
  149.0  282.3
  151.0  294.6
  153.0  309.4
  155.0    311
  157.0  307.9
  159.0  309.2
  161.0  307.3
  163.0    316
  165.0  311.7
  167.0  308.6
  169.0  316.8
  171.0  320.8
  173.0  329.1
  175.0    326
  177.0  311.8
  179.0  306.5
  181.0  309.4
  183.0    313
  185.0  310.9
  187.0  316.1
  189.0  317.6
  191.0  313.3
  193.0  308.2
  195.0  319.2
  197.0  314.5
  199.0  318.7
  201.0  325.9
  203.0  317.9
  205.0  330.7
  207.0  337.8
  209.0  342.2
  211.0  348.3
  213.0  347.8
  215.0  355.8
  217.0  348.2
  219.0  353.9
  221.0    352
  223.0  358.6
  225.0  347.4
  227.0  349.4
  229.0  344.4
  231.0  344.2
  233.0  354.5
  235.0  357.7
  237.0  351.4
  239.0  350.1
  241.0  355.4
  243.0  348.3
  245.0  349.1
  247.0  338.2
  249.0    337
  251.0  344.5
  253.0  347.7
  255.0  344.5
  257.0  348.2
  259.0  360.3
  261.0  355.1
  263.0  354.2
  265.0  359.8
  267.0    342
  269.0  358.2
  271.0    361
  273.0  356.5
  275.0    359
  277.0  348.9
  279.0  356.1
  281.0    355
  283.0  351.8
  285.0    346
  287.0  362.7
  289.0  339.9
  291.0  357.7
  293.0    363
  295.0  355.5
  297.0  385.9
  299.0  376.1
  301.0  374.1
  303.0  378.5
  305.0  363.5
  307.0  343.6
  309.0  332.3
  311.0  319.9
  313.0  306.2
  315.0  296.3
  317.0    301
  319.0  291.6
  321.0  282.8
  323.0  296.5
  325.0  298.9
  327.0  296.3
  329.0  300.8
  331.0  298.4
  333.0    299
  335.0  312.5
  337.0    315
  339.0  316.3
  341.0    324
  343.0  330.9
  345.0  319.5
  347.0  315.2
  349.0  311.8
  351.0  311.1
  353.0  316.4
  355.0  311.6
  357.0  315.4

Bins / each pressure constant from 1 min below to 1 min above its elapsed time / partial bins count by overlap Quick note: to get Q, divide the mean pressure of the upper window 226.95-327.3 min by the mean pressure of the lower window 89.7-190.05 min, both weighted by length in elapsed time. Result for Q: 1.2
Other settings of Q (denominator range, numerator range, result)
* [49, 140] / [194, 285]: 1.23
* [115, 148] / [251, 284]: 1.33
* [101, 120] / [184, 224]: 1.17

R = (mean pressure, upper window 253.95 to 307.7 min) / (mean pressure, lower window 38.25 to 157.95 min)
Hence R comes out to 1.3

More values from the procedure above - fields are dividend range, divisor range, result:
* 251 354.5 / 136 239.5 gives 1.05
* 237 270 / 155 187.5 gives 1.11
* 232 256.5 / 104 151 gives 1.28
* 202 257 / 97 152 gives 1.26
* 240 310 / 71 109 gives 1.22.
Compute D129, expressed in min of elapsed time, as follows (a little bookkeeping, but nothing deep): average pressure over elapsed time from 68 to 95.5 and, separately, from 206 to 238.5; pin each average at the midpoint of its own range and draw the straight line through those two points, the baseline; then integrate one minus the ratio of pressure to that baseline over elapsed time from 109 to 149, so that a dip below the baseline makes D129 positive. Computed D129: 5.4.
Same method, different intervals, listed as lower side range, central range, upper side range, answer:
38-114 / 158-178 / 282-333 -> -0.80 min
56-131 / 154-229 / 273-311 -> -1.13 min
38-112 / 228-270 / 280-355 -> -4.51 min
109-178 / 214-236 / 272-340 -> -2.91 min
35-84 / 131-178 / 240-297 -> 3.47 min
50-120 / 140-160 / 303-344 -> 0.41 min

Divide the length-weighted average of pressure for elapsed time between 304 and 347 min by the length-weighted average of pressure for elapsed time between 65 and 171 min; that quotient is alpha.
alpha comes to 1.1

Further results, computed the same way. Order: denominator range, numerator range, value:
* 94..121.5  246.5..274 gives 1.24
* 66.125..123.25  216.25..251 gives 1.21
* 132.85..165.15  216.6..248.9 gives 1.24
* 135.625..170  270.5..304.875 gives 1.25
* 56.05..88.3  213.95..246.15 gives 1.21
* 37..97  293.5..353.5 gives 1.14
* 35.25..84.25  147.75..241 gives 1.15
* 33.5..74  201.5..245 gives 1.25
